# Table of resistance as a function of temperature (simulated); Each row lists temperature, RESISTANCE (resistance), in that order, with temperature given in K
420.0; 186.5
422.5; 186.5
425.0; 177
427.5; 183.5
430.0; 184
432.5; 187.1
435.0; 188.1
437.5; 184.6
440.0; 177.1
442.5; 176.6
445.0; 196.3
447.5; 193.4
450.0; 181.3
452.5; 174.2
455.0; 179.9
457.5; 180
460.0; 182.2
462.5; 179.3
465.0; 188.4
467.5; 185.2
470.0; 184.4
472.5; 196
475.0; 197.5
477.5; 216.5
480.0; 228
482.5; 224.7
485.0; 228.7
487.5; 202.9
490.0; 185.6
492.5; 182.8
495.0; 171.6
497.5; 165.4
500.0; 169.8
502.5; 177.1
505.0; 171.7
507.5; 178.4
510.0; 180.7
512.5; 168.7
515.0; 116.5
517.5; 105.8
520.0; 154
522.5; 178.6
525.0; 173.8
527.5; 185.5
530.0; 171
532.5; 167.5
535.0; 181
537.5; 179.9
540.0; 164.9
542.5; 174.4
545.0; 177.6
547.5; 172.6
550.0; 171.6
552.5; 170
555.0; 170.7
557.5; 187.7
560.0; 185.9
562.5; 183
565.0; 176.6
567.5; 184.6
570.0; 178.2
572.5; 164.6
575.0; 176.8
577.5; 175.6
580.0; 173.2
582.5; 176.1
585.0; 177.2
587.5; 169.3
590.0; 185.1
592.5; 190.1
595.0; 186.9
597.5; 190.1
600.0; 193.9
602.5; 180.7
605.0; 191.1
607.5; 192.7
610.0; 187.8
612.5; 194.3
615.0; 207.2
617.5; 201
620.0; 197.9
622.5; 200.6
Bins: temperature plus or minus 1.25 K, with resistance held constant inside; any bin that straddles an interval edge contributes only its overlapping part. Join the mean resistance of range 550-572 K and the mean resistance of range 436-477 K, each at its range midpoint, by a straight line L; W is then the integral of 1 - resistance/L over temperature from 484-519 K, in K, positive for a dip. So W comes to 2.16 K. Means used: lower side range 185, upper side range 179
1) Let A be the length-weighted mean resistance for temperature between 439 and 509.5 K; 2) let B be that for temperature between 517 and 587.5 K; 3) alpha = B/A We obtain 0.92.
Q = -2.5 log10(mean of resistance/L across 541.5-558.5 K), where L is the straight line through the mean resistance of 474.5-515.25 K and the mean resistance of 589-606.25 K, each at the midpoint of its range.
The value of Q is 0.08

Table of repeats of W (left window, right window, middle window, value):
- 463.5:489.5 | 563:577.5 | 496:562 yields 6.7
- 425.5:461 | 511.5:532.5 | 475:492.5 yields -4.2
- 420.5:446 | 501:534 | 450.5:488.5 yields -4.6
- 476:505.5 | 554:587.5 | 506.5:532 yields 3.6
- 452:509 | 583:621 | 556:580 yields 1.3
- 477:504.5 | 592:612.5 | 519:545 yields 2.6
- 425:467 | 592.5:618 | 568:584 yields 1.3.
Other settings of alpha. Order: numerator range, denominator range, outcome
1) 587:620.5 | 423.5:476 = 1.03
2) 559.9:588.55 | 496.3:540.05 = 1.06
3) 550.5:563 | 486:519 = 1.07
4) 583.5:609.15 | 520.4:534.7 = 1.06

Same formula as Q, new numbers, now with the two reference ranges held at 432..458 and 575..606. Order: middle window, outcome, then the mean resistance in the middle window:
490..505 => 0.05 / 174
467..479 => -0.08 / 197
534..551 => 0.05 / 175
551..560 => 0.03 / 177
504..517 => 0.15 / 160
